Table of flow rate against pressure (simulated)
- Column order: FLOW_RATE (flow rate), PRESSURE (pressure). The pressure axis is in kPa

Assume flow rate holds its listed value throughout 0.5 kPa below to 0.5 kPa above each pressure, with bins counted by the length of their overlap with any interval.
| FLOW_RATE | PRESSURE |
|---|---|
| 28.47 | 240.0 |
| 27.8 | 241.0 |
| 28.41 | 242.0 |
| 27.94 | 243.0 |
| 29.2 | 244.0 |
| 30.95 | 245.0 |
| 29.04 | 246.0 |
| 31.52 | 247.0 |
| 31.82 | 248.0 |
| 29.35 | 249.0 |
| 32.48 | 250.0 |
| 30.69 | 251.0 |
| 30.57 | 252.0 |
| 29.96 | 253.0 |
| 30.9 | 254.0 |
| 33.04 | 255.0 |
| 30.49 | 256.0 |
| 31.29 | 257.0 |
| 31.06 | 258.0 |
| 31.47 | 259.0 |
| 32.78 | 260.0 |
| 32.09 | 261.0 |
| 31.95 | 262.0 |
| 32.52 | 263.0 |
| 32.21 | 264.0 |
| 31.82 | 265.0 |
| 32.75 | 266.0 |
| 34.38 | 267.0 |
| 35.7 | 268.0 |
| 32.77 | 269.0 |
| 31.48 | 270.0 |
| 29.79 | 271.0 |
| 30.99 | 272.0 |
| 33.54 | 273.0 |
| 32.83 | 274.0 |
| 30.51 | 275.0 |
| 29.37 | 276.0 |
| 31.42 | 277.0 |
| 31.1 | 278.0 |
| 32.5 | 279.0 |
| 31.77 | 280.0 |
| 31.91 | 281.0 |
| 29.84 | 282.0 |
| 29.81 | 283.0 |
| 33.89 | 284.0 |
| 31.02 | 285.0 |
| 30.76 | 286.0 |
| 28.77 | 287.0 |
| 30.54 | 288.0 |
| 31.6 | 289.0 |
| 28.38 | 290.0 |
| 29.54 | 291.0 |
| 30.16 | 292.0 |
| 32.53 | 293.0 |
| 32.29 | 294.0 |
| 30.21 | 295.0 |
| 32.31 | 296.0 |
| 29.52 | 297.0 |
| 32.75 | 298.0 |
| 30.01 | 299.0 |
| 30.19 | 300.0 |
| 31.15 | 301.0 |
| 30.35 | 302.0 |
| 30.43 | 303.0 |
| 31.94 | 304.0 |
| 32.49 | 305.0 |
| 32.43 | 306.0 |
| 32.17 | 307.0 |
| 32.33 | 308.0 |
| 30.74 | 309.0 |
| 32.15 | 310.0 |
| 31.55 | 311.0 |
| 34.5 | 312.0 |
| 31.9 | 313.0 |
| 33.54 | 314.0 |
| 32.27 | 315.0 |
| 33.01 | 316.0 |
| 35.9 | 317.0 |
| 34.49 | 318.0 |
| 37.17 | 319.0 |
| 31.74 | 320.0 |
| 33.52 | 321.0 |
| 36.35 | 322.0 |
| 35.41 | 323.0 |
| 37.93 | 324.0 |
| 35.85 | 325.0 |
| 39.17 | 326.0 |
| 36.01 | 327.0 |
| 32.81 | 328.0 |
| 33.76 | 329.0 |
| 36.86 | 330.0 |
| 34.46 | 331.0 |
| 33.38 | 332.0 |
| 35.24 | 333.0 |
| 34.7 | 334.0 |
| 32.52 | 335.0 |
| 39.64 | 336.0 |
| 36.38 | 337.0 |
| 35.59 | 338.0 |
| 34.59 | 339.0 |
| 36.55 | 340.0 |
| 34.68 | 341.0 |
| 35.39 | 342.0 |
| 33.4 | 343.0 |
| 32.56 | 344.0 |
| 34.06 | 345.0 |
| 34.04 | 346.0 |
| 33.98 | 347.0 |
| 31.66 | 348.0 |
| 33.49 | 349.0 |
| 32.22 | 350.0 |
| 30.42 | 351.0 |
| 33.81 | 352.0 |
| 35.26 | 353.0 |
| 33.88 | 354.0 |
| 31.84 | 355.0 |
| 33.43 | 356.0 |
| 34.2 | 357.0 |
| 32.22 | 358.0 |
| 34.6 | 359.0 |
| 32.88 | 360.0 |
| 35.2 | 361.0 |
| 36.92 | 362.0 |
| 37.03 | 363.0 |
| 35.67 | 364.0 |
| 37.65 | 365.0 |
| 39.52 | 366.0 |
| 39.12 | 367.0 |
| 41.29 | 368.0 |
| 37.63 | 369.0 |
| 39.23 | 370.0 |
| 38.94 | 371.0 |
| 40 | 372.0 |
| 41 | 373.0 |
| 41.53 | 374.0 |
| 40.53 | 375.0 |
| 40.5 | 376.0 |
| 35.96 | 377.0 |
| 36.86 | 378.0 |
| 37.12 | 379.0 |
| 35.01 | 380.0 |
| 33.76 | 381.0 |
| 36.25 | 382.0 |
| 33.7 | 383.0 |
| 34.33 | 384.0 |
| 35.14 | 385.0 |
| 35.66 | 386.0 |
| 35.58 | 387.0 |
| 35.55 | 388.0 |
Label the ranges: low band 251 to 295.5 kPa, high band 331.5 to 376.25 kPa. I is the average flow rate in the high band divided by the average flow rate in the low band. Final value 1.14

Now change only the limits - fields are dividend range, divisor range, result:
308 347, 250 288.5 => 1.09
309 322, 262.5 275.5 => 1.03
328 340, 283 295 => 1.14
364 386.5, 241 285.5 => 1.20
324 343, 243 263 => 1.14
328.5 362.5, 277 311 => 1.10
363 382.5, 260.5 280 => 1.19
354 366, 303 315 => 1.08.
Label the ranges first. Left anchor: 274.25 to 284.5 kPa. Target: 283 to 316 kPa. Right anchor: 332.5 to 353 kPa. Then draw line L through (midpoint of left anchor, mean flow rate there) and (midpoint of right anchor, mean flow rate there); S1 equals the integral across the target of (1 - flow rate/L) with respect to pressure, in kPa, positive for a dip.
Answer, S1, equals 0.84 kPa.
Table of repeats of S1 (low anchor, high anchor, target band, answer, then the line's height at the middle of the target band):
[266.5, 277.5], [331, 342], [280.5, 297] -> 1.1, 32.9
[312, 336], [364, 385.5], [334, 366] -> 1.6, 36.3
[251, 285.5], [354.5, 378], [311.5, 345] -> 0.2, 35.1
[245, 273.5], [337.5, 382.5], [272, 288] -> 0.6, 32.6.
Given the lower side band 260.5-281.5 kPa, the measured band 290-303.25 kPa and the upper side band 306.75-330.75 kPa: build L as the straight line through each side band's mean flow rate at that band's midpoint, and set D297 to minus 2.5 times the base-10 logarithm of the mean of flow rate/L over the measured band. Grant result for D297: 0.08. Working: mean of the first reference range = 32.1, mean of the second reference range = 34.2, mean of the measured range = 30.8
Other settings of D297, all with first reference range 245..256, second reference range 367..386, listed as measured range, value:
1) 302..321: 0.05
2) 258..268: -0.03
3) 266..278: 0.00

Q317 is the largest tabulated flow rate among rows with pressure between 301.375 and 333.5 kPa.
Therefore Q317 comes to 39.17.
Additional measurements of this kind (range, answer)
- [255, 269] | 35.7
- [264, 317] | 35.9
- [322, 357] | 39.64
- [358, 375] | 41.53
